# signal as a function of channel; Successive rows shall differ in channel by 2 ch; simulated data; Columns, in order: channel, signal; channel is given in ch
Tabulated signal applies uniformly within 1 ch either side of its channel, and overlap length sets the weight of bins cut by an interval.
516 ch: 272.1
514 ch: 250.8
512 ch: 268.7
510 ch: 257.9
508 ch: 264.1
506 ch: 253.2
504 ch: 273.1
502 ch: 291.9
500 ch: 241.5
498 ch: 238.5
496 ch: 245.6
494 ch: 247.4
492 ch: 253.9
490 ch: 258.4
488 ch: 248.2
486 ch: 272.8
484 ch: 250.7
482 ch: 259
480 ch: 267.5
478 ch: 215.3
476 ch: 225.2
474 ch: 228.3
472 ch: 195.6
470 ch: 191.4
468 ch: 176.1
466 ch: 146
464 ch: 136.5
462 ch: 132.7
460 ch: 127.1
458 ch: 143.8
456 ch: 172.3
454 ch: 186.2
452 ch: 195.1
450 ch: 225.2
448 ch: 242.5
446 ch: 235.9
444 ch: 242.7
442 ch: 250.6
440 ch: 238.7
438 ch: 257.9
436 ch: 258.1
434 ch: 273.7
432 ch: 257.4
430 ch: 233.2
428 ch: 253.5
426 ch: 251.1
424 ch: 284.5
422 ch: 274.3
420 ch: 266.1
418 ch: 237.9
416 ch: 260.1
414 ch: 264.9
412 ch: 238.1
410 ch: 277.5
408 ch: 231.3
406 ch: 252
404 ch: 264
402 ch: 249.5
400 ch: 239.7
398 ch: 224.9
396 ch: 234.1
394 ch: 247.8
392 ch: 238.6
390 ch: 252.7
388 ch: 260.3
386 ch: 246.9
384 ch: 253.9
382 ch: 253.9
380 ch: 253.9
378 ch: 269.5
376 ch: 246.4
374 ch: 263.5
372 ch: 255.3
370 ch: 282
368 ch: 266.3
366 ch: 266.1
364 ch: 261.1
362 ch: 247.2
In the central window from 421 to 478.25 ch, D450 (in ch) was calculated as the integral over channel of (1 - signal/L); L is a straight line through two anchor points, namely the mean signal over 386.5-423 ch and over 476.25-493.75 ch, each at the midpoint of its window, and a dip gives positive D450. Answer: 8.1 ch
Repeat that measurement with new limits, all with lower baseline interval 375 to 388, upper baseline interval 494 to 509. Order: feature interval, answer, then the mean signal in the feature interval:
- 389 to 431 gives 0.7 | 251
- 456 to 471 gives 6.1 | 152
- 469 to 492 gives 1.7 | 238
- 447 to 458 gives 2.5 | 199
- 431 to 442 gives 0.0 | 257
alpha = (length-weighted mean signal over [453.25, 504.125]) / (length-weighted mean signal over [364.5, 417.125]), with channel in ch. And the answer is 0.8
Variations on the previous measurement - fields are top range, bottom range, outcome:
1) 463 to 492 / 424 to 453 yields 0.90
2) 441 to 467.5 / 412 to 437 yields 0.72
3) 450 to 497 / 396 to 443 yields 0.82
